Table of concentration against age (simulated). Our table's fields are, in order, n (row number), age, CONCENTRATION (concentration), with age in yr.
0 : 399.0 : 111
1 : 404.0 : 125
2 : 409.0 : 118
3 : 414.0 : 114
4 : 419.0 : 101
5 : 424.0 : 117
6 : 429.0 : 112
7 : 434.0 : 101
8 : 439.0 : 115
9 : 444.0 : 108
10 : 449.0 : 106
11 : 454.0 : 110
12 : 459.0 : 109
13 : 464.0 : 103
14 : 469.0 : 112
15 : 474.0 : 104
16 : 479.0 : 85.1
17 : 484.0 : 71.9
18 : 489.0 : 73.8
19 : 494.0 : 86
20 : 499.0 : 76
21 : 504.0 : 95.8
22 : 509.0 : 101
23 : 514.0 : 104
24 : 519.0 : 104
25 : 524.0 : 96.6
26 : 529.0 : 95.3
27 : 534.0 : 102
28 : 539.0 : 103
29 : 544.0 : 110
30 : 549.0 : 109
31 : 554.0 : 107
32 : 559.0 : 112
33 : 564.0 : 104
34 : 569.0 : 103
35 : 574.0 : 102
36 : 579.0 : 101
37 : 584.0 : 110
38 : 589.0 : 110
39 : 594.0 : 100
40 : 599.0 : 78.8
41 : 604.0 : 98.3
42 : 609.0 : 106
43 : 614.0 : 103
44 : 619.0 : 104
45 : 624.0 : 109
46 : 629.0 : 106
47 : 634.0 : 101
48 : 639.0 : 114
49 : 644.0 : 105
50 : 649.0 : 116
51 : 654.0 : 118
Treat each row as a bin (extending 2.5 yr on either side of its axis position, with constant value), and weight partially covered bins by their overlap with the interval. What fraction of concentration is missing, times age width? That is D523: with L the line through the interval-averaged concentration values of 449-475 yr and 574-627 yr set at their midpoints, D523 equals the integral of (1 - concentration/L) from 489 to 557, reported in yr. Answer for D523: 4.4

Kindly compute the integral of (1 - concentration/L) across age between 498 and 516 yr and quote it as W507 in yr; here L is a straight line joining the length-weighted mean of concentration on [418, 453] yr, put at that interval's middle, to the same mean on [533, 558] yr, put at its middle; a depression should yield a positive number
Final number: 2.03 yr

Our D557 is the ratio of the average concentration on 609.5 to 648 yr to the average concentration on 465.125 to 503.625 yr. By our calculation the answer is 1.2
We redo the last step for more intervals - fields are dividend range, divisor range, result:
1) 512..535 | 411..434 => 0.91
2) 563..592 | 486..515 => 1.19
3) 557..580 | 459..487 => 1.09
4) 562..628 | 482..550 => 1.08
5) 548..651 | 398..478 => 0.95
